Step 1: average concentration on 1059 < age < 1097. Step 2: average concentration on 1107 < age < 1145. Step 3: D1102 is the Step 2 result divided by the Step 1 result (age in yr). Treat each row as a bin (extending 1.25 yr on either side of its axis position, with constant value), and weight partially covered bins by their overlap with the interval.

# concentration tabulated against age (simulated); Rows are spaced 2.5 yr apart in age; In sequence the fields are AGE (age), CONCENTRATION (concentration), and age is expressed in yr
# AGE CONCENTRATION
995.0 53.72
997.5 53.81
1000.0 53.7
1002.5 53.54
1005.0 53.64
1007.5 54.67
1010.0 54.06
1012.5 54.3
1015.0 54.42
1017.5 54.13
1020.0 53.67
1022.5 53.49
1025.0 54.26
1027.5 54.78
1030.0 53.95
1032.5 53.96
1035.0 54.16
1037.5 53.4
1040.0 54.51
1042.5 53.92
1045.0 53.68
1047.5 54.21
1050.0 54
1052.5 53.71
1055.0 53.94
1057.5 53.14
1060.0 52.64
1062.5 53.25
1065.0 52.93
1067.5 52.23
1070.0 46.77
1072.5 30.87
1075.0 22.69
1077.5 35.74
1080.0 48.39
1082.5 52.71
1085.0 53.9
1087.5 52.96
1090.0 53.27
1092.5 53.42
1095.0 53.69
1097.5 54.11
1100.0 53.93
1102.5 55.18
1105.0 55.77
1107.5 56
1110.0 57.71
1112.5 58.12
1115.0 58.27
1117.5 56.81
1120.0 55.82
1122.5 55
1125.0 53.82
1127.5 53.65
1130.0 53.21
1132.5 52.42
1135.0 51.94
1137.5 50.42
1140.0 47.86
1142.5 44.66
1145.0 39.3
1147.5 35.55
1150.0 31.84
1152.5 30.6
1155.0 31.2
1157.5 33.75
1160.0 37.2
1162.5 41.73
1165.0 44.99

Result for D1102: 1.11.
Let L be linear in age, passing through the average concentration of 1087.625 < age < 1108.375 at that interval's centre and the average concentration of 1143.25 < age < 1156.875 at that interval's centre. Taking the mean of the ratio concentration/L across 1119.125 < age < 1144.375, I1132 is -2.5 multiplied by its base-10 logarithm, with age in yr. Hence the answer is -0.242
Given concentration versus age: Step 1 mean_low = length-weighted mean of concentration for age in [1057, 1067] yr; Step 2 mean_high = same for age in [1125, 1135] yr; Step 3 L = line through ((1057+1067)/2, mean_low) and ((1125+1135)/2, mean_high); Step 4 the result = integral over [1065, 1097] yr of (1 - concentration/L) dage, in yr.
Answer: 3.7 yr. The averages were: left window 52.9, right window 53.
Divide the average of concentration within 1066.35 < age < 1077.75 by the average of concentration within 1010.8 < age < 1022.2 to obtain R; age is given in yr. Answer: 0.70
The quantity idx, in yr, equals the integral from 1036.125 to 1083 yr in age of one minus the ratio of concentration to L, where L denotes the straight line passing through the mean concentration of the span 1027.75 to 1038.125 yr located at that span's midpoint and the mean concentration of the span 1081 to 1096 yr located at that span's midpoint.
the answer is 4.0 yr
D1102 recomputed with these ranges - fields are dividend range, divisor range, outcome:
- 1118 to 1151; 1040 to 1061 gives 0.90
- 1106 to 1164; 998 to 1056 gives 0.88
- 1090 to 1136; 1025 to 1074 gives 1.06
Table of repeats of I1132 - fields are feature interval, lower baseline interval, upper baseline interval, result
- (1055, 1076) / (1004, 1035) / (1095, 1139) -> 0.17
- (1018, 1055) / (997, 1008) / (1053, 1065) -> -0.01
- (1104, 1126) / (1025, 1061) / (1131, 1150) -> -0.19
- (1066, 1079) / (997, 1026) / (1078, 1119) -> 0.38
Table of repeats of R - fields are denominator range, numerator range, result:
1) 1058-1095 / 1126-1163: 0.89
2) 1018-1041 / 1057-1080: 0.82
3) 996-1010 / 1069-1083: 0.72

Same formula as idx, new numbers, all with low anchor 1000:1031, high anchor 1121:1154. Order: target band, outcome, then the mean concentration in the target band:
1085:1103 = -1.8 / 53.7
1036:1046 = -0.3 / 53.9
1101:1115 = -2.5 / 56.7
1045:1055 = -0.4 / 53.9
